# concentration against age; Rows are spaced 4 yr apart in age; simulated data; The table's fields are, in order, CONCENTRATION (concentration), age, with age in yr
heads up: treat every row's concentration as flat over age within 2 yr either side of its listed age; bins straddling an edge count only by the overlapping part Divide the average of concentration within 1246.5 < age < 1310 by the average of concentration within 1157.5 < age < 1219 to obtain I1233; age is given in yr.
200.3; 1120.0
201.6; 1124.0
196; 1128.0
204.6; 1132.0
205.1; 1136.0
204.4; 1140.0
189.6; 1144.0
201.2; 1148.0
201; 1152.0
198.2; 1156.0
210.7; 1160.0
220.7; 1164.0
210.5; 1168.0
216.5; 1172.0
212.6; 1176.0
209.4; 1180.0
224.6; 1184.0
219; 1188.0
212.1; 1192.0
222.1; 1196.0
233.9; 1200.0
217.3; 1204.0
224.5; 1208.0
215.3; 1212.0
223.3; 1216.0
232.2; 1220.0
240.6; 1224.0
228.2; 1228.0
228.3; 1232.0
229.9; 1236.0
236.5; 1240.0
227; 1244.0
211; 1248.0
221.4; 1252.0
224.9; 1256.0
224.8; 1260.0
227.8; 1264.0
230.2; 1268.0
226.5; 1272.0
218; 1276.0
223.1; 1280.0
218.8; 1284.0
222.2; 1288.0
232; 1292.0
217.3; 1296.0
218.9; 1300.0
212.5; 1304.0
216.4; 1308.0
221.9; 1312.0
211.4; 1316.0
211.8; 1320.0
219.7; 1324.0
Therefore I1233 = 1.02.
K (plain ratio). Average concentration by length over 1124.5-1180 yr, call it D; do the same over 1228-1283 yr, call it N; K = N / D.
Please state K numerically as 1.10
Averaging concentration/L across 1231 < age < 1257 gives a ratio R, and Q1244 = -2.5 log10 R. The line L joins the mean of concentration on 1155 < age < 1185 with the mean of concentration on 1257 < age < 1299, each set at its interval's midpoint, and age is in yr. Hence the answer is -0.02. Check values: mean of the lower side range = 213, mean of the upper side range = 224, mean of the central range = 225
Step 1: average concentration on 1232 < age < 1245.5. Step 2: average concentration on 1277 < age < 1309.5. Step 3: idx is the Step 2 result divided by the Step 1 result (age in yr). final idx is 0.95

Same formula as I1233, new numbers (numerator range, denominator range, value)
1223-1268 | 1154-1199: 1.06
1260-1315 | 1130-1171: 1.08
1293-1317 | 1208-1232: 0.95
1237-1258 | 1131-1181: 1.09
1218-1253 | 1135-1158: 1.14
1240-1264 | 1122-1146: 1.12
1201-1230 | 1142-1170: 1.11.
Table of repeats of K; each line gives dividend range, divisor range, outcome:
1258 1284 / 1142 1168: 1.10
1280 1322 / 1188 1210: 0.99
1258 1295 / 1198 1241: 0.99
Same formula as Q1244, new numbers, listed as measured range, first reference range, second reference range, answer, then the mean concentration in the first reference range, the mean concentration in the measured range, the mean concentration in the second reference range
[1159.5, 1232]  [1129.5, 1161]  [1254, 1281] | -0.050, 201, 221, 225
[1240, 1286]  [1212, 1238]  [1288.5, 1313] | 0.004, 229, 224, 220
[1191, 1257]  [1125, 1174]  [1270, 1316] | -0.062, 205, 225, 220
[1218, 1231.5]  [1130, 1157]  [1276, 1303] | -0.102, 201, 233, 221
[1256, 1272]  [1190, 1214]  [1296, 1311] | -0.043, 221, 227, 217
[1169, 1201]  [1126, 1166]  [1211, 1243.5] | -0.011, 203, 218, 230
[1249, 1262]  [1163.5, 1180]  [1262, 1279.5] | 0.004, 214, 223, 225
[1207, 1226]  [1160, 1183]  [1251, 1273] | -0.035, 214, 227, 226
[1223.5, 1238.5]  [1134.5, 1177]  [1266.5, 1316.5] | -0.081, 206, 231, 221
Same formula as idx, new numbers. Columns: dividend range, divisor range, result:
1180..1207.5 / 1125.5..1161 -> 1.10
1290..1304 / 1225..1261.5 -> 0.98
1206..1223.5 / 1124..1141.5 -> 1.11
